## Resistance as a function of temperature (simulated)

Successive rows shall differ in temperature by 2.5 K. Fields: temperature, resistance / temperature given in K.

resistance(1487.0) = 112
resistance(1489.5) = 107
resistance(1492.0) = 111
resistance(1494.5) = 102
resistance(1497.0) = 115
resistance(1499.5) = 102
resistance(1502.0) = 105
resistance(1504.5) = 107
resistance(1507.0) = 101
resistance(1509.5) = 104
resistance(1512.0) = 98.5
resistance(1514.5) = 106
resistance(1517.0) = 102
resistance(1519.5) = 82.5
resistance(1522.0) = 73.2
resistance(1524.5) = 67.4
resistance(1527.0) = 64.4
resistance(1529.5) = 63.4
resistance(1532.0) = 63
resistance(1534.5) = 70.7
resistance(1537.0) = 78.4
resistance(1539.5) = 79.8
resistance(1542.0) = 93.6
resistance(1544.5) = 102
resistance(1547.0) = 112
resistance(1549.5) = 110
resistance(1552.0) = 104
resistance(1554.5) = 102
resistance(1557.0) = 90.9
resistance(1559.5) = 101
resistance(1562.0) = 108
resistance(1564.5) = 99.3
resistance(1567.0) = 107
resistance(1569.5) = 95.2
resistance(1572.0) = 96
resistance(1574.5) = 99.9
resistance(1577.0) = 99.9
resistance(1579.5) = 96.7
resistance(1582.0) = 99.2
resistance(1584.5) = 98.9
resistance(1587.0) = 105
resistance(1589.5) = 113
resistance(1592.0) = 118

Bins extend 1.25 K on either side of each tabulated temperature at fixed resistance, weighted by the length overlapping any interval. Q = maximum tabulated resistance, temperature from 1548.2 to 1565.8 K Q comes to 110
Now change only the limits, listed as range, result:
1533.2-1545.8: 102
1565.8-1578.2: 107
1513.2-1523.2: 106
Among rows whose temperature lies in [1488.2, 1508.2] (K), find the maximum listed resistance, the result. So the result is 115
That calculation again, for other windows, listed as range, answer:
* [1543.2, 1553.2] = 112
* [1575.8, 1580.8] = 99.9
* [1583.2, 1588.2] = 105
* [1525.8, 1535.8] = 70.7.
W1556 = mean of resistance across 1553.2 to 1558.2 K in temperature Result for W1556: 96.6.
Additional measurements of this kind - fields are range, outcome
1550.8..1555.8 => 103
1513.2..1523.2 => 91.1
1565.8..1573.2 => 99.4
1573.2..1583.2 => 98.9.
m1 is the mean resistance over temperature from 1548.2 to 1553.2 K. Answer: 107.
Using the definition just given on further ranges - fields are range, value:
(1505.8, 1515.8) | 102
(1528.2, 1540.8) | 71.1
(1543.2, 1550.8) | 108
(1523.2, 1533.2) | 64.6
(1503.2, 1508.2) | 104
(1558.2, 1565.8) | 103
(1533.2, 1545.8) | 84.9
